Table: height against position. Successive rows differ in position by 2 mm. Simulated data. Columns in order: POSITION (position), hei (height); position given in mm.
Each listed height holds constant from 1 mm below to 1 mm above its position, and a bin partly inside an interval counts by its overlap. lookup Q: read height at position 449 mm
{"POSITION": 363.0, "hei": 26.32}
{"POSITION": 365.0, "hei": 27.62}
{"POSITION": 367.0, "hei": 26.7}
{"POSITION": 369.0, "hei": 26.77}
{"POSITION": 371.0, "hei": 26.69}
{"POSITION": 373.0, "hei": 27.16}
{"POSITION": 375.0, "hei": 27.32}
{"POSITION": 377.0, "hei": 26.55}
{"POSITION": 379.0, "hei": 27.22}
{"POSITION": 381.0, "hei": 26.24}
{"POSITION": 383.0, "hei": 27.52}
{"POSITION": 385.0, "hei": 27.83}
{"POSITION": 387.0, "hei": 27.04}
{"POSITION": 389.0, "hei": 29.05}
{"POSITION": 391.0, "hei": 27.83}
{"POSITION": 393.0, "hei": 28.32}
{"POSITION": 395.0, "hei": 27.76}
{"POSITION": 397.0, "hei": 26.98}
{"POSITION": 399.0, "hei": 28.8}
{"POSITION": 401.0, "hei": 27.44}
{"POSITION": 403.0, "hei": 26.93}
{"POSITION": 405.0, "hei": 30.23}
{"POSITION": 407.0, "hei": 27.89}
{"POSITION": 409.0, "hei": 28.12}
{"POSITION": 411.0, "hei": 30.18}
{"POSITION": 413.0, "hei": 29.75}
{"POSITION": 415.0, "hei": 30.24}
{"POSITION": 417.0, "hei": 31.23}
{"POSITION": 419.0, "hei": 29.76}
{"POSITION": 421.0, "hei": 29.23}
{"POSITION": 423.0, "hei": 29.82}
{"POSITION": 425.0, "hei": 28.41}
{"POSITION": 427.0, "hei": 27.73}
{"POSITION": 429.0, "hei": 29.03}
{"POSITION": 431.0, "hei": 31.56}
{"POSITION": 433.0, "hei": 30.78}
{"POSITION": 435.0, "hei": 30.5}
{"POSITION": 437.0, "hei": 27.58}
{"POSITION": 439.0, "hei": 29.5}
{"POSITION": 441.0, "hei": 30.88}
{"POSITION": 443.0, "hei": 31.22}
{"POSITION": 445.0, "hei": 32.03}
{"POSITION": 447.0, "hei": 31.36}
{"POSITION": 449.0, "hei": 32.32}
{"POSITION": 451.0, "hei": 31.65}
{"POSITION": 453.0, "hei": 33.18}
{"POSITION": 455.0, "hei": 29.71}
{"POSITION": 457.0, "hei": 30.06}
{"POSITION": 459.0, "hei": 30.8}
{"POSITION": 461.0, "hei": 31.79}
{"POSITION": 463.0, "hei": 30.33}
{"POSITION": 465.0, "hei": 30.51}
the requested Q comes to 32.32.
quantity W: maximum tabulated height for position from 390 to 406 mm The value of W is 30.23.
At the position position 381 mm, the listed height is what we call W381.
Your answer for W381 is 26.24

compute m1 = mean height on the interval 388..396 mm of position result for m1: 28.2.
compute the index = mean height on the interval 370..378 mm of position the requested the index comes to 26.9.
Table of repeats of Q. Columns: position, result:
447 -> 31.36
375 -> 27.32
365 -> 27.62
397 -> 26.98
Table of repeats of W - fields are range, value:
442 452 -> 32.32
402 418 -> 31.23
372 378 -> 27.32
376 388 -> 27.83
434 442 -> 30.88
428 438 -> 31.56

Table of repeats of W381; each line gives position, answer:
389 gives 29.05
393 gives 28.32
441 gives 30.88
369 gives 26.77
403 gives 26.93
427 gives 27.73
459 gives 30.8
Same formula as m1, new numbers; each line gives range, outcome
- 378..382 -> 26.7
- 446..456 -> 31.6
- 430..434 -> 31.2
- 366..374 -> 26.8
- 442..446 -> 31.6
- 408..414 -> 29.3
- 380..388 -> 27.2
